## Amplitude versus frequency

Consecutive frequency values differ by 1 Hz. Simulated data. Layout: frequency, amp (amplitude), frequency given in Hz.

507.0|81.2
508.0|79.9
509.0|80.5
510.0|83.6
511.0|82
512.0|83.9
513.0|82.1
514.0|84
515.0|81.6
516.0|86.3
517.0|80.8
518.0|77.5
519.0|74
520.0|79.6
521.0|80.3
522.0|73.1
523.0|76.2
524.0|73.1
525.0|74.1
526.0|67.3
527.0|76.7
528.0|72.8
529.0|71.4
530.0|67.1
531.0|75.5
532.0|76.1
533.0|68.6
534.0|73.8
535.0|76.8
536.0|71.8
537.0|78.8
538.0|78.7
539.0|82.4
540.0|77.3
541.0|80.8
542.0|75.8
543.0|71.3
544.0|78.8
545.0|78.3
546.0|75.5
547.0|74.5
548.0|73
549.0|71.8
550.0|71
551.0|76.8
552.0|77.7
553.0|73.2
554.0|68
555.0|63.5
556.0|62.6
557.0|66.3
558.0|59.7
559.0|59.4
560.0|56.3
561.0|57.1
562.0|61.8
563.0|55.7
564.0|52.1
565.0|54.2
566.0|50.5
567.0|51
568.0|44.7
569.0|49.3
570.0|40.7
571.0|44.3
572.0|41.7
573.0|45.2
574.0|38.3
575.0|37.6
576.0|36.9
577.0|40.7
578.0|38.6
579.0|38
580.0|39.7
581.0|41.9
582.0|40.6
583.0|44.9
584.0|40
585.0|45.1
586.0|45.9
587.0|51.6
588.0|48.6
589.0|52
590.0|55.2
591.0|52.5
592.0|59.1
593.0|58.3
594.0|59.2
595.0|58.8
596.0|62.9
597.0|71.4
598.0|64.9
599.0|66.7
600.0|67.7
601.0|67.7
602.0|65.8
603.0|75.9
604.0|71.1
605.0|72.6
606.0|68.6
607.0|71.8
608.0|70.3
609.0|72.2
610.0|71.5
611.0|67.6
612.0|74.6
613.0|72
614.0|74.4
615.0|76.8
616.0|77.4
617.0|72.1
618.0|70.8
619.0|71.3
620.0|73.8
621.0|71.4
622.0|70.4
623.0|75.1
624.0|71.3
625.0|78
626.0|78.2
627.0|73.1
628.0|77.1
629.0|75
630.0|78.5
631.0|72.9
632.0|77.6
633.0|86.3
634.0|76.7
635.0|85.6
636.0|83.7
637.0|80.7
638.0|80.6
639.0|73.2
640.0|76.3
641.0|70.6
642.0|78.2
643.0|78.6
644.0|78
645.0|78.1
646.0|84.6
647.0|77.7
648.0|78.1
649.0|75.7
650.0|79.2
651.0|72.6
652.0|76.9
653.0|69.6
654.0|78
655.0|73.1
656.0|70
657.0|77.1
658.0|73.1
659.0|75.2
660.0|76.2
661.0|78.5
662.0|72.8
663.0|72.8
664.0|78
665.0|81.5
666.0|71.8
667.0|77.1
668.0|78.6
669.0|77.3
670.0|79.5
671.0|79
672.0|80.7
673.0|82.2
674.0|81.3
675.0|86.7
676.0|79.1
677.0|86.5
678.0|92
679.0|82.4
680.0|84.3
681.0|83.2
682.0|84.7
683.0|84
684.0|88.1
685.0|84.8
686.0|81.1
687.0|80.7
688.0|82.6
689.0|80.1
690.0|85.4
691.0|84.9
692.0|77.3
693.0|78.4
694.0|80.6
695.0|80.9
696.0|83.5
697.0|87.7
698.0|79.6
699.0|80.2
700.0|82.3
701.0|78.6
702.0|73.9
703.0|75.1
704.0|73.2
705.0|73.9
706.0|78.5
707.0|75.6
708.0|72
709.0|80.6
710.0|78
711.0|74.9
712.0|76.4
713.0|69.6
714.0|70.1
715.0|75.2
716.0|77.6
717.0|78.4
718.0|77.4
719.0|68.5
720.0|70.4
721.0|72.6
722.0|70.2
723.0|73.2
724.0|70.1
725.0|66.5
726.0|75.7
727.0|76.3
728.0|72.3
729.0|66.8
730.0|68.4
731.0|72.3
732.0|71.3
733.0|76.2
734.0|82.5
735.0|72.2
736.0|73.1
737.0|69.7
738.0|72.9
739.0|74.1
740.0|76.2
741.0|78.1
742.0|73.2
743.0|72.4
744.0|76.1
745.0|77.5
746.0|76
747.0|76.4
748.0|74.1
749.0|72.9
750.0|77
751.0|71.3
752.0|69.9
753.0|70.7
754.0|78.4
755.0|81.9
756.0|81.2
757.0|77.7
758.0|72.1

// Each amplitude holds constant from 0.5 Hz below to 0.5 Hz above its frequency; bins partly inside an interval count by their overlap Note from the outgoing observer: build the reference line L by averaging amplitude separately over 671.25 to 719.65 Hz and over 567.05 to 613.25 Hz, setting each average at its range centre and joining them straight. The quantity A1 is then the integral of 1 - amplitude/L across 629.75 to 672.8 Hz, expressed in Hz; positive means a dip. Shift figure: -4.9 Hz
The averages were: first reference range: 55.2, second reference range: 79.8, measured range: 77.2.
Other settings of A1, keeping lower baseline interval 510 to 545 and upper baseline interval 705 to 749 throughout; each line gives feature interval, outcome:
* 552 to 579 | 8.6 Hz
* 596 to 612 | 1.3 Hz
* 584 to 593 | 3.0 Hz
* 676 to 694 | -2.1 Hz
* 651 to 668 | 0.0 Hz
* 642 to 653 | -0.4 Hz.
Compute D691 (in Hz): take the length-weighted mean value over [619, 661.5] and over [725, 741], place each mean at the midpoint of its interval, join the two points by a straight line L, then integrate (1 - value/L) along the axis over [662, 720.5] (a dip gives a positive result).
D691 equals -3.53 Hz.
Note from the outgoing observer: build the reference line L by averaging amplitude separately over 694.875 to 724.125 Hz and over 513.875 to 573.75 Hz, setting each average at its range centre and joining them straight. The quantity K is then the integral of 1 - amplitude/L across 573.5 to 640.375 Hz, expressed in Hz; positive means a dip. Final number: 6.3 Hz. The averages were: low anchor 68.4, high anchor 76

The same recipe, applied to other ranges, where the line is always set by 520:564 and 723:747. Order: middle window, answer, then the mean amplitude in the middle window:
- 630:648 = -1.5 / 78.8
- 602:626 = -0.1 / 72.6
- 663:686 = -2.8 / 81.7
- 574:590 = 6.4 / 43.1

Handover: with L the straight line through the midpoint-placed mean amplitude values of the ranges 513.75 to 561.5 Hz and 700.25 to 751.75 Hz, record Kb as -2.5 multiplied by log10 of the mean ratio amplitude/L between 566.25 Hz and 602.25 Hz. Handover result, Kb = 0.417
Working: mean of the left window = 73.4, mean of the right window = 74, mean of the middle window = 50.1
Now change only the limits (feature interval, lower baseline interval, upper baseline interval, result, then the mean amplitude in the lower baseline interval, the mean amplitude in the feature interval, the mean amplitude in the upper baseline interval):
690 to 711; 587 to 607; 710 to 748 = -0.11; 63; 78.8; 73.6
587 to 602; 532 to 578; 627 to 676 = 0.14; 62.6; 60.2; 77.5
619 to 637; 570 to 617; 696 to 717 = -0.21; 57.3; 76.7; 76.9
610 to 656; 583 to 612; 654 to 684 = -0.08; 61.9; 75.9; 79.4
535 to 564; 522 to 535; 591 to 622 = 0.02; 72.9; 70.4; 69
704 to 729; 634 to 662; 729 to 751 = 0.02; 76.9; 73.8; 74.2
